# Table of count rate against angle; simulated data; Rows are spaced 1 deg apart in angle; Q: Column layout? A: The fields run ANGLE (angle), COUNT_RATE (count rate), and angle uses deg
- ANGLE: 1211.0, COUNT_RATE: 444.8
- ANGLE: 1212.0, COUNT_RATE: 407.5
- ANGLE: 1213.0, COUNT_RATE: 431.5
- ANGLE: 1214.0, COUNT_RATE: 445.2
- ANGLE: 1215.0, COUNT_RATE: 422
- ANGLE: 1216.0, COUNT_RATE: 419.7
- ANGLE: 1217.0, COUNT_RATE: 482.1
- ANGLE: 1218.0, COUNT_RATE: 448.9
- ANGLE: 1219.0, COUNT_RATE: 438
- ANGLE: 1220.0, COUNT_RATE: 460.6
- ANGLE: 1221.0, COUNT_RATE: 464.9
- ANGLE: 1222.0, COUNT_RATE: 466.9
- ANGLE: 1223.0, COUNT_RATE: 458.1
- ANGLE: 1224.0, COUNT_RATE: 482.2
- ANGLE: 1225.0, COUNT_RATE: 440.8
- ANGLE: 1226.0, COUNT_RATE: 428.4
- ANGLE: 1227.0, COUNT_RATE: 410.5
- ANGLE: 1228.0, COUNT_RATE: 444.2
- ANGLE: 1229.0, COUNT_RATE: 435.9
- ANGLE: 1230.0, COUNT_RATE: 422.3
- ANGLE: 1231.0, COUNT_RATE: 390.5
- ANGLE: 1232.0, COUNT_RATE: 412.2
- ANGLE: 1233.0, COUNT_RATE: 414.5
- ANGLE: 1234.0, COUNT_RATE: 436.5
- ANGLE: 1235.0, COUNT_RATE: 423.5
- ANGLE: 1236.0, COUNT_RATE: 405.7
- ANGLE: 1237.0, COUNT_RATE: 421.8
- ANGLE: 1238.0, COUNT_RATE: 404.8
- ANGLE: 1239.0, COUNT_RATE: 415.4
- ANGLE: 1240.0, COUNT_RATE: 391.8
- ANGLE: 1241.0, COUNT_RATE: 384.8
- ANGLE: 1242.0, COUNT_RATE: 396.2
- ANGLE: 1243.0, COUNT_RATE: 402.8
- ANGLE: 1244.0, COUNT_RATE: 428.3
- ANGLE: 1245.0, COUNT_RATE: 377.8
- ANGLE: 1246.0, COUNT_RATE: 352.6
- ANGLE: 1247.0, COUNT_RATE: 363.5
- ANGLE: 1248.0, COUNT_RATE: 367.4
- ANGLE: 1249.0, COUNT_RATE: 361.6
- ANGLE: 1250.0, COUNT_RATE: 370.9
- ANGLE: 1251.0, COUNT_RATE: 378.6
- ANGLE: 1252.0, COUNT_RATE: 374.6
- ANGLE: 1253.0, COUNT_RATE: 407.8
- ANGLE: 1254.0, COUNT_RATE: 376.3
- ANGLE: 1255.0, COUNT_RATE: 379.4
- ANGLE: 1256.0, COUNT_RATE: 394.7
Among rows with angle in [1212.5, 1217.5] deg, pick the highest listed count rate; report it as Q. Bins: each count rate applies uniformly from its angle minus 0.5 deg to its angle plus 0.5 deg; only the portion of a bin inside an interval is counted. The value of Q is 482.1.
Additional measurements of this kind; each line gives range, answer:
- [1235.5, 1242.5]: 421.8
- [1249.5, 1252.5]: 378.6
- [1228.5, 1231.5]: 435.9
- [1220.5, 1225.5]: 482.2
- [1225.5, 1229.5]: 444.2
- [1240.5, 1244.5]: 428.3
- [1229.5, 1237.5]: 436.5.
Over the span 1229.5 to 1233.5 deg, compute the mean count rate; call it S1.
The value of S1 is 410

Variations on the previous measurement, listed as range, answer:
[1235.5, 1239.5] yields 412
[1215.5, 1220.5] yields 450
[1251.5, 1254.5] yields 386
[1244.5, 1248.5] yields 365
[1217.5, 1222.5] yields 456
